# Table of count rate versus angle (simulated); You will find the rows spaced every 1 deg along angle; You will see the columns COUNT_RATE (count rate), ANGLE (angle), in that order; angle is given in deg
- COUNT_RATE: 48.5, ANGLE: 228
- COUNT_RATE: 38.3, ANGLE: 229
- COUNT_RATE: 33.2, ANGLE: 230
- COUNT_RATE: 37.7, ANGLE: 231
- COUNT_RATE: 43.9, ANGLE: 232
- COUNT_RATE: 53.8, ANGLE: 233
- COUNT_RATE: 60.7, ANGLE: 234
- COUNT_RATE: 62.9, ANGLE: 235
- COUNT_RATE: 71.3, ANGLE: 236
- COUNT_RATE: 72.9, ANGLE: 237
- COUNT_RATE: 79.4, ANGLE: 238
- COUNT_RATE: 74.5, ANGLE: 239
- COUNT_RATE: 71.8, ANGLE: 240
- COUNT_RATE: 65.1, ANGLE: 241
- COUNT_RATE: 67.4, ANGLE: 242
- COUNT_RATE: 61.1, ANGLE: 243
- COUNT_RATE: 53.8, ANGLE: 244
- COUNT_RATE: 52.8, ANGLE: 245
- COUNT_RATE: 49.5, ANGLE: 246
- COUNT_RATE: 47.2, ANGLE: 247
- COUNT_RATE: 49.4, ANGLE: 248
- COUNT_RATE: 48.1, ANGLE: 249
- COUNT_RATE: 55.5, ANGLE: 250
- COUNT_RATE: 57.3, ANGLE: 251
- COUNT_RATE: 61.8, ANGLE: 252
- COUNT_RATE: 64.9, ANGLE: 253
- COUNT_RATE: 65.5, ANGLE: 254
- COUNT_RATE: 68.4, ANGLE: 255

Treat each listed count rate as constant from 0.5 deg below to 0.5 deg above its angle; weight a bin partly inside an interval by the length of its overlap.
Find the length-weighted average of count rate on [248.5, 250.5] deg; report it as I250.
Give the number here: 51.8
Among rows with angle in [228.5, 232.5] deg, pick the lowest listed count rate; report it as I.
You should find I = 33.2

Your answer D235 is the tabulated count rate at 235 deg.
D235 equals 62.9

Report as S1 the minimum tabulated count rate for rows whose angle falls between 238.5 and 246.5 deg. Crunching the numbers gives 49.5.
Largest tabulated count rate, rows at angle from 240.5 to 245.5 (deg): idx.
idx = 67.4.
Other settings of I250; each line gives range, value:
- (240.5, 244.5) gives 61.8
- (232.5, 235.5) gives 59.1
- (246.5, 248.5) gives 48.3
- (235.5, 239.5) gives 74.5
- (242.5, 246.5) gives 54.3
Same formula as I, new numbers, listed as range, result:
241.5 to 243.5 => 61.1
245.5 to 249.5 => 47.2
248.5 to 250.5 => 48.1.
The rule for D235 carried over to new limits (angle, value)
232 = 43.9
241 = 65.1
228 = 48.5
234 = 60.7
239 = 74.5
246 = 49.5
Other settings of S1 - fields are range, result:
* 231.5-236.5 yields 43.9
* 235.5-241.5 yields 65.1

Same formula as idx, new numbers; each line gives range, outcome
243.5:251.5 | 57.3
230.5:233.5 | 53.8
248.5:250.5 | 55.5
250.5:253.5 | 64.9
